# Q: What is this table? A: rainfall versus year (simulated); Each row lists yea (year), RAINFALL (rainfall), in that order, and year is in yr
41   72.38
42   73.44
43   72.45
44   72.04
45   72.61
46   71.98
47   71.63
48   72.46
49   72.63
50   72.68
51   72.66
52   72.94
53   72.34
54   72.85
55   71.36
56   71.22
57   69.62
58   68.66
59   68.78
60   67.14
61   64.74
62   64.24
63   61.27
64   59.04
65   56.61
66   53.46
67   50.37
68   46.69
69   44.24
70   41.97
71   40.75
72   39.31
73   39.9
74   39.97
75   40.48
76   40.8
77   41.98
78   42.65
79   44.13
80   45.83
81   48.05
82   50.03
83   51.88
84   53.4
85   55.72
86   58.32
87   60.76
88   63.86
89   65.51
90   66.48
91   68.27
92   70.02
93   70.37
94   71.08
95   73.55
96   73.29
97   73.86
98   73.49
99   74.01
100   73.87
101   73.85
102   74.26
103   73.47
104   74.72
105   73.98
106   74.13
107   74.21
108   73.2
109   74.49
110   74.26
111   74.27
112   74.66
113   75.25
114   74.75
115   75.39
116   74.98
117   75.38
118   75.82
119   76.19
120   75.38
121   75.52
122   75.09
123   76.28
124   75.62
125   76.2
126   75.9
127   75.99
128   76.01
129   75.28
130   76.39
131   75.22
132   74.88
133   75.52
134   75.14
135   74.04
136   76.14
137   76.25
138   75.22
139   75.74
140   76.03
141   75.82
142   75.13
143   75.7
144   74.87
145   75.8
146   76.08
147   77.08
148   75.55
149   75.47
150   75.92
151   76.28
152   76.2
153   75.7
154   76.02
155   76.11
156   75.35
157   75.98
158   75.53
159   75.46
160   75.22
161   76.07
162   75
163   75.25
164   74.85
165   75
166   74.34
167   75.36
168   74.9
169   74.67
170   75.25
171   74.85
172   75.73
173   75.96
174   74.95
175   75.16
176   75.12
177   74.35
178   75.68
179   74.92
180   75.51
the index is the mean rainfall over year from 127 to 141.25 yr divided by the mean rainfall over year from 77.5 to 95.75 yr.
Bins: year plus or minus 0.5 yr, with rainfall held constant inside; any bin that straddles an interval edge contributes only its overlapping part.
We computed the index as 1.3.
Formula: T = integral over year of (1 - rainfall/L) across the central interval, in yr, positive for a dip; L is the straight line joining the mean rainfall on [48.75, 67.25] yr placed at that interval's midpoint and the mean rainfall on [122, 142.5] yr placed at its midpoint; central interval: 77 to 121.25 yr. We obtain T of 2.5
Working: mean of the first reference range 66.6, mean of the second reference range 75.6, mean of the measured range 67.8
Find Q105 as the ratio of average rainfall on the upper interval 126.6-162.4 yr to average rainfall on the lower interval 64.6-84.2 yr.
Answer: 1.7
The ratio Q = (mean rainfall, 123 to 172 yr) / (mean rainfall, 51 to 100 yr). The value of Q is 1.28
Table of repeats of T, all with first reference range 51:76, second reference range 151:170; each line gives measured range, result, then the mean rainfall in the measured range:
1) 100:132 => -3.77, 75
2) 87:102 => -1.76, 70.6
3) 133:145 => -0.68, 75.5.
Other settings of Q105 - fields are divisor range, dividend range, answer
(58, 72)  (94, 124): 1.35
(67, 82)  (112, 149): 1.75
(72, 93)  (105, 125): 1.43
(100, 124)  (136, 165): 1.01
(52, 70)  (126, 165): 1.22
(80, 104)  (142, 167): 1.15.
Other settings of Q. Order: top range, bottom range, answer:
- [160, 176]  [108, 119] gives 1.00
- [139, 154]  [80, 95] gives 1.25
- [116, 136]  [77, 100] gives 1.23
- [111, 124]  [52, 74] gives 1.29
